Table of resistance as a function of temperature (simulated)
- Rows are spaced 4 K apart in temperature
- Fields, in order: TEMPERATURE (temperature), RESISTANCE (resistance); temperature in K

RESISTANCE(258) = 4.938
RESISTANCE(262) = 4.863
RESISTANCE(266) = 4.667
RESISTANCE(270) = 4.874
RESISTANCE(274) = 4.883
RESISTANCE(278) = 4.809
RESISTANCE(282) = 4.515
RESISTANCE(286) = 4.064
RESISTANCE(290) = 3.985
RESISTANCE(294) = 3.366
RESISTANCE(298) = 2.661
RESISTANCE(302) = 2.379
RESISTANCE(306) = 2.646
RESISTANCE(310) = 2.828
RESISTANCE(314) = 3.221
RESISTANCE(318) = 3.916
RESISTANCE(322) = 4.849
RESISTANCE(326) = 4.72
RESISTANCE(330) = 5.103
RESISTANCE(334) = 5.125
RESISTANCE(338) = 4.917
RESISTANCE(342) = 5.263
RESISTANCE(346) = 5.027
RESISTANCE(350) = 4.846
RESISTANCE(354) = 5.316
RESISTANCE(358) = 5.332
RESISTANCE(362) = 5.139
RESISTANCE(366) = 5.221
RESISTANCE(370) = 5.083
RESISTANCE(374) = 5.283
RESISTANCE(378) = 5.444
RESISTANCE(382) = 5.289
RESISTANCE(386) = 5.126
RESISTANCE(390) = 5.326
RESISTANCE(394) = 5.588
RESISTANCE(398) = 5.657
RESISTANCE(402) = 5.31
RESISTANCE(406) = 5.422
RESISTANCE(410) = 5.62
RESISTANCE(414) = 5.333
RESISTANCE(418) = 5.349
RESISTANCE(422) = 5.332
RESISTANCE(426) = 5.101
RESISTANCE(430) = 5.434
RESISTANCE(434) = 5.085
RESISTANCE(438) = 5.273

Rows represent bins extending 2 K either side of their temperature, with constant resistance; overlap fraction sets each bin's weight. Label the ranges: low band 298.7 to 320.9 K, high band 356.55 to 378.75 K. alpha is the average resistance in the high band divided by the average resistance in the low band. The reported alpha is 1.72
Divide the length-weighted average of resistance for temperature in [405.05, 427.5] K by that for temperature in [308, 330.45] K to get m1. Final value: 1.3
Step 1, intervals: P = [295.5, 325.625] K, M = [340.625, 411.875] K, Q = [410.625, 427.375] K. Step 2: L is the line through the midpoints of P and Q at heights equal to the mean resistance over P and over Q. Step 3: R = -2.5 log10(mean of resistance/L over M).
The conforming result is -0.18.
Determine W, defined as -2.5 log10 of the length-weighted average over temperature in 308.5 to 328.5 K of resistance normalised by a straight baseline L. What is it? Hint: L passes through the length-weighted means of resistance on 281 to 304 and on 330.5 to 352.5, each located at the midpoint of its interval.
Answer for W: 0.10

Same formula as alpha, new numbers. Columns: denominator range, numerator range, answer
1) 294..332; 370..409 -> 1.50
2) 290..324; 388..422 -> 1.66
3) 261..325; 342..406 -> 1.35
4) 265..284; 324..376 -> 1.07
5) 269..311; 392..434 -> 1.45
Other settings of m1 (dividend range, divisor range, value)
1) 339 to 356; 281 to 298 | 1.34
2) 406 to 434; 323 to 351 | 1.07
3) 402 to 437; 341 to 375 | 1.03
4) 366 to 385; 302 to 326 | 1.50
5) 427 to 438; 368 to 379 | 1.00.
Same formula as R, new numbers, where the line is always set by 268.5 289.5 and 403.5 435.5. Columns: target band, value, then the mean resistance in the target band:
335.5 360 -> -0.036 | 5.12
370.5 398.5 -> -0.043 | 5.36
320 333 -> -0.016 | 4.91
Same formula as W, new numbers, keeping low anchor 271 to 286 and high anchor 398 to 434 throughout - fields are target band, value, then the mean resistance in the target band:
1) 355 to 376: -0.024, 5.22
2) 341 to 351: -0.009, 5.04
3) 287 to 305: 0.452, 3.13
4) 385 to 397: -0.032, 5.39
